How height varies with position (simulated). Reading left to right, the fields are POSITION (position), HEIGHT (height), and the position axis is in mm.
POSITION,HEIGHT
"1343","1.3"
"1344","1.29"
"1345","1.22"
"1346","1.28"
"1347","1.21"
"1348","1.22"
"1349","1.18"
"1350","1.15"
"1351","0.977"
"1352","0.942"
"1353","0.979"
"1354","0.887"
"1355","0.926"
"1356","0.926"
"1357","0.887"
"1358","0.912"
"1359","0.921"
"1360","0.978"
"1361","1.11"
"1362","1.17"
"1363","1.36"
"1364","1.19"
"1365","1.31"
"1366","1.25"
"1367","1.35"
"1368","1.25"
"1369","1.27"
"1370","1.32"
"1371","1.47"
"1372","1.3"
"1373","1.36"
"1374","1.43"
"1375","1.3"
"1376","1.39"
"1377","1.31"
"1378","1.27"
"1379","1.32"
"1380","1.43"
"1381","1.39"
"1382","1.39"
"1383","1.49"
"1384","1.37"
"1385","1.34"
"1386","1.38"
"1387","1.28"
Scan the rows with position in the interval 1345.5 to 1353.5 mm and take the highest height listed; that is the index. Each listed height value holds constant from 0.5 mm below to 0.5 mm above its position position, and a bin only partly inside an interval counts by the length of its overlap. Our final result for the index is 1.28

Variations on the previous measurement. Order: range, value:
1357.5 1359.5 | 0.921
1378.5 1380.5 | 1.43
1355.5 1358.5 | 0.926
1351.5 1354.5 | 0.979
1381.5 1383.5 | 1.49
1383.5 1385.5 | 1.37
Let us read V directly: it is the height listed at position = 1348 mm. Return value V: 1.22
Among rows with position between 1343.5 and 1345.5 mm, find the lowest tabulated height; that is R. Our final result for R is 1.22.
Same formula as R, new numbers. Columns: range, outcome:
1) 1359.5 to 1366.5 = 0.978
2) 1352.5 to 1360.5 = 0.887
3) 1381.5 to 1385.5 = 1.34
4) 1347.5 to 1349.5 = 1.18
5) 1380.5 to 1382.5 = 1.39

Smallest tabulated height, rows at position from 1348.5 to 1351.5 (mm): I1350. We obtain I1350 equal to 0.977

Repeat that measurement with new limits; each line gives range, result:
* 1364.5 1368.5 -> 1.25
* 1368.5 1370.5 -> 1.27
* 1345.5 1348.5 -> 1.21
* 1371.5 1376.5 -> 1.3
